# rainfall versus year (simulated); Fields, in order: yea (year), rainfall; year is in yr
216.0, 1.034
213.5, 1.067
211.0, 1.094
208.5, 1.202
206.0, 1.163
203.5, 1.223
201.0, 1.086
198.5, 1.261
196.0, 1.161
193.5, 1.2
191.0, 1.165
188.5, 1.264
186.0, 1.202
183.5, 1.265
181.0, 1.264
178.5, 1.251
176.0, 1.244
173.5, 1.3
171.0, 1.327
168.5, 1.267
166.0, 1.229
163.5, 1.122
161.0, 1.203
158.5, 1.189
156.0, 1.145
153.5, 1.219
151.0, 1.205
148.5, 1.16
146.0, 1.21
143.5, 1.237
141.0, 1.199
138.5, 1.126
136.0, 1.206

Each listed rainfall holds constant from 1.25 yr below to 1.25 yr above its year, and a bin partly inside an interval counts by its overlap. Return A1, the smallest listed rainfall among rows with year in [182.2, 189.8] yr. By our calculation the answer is 1.202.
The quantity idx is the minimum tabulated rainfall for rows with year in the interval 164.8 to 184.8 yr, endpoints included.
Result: 1.229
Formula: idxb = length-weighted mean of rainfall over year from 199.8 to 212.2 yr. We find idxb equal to 1.15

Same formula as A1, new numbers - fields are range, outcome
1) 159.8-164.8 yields 1.122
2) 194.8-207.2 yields 1.086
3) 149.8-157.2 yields 1.145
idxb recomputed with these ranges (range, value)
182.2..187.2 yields 1.23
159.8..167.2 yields 1.18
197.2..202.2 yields 1.17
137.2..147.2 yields 1.19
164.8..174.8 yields 1.28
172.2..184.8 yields 1.26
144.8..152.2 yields 1.19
